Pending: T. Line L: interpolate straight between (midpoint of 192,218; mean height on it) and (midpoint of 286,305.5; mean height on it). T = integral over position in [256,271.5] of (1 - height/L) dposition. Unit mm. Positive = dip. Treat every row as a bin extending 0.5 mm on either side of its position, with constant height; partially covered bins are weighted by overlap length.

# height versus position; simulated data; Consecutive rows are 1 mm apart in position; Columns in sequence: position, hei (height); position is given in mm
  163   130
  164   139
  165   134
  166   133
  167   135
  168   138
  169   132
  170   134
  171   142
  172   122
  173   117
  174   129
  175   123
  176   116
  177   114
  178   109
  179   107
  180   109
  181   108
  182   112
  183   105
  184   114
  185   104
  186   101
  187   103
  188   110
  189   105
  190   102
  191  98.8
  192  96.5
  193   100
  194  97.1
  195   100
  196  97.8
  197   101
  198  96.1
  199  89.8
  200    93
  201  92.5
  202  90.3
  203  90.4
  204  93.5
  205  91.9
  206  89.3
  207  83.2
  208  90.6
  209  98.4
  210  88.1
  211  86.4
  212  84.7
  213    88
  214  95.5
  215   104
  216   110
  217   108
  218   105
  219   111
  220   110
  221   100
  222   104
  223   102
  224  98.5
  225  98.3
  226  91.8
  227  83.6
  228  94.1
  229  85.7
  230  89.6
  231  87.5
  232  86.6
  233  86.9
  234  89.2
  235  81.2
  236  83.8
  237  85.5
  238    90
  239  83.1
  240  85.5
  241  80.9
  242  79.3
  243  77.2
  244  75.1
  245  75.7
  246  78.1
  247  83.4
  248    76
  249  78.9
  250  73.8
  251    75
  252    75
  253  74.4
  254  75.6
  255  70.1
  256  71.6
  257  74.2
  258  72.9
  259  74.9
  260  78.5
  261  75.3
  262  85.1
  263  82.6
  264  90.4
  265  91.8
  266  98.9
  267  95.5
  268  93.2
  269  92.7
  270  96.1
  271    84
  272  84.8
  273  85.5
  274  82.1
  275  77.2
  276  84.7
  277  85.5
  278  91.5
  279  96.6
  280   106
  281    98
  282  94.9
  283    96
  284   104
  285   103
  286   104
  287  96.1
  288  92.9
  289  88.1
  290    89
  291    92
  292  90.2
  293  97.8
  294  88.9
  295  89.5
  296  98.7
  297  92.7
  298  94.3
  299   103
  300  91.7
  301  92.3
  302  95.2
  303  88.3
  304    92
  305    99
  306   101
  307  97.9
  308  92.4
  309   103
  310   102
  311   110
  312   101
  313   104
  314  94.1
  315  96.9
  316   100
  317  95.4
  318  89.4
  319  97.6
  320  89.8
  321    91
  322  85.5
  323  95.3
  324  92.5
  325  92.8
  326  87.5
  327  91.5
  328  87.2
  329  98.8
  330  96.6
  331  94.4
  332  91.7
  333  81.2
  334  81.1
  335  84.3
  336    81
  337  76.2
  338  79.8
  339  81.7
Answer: 1.4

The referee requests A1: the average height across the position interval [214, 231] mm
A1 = 99.2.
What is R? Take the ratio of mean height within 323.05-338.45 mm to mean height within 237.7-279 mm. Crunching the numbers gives 1.1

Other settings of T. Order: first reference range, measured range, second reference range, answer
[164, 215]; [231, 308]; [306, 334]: 8.9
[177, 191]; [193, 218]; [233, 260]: 0.6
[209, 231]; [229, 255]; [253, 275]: 2.6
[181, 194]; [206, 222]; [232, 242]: -0.6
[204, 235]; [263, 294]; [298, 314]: 1.4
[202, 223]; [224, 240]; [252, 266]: 0.2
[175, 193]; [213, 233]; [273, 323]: 1.0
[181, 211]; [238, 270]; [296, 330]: 5.2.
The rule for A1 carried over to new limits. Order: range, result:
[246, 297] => 87.1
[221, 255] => 84.4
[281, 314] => 96.4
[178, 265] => 91.1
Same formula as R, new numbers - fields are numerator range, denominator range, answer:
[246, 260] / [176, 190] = 0.70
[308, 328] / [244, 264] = 1.24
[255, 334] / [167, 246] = 0.93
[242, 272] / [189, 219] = 0.85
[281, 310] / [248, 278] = 1.16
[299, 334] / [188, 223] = 0.97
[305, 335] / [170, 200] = 0.87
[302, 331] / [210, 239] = 1.01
